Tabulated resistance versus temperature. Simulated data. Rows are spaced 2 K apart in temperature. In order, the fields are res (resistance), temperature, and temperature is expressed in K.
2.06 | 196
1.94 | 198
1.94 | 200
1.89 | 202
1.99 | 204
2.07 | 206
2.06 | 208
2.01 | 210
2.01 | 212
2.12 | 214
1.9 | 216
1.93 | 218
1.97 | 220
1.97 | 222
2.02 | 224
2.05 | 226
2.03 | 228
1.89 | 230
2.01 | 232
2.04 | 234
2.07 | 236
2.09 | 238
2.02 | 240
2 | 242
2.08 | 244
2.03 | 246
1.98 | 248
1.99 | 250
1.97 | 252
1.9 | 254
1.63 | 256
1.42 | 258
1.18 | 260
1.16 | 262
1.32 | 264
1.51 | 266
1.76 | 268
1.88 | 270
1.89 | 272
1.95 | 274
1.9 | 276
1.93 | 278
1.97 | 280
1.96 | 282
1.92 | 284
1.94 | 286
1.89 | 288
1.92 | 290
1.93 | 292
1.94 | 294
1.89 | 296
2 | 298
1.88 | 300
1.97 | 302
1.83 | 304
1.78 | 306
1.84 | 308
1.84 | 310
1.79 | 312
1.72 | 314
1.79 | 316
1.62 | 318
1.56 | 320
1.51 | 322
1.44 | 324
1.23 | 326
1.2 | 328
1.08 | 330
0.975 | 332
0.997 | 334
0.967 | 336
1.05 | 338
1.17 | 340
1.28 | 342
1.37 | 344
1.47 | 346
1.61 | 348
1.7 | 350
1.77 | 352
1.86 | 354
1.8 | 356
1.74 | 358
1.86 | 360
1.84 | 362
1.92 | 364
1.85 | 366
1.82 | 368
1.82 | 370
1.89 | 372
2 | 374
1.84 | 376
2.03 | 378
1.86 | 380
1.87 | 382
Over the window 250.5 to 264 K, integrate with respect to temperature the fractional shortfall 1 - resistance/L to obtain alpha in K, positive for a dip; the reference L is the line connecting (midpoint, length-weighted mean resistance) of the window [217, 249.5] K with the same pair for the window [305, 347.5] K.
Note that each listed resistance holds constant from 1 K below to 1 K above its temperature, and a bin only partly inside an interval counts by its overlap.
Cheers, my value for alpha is 2.3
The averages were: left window 2.01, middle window 1.54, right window 1.42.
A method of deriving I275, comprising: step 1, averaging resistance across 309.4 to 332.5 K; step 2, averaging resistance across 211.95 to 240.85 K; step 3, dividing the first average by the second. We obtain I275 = 0.7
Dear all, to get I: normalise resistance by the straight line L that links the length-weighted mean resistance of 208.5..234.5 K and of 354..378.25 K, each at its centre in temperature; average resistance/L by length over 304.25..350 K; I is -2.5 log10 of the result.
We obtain 0.30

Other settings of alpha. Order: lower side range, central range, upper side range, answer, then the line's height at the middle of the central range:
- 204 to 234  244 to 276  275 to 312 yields 3.72 K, 1.95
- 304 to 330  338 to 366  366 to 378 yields 2.42 K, 1.78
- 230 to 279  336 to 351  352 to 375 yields 4.02 K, 1.85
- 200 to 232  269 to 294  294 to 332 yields -2.27 K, 1.76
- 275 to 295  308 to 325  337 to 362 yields 0.83 K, 1.75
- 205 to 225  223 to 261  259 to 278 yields -1.98 K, 1.82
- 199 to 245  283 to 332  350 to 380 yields 5.20 K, 1.92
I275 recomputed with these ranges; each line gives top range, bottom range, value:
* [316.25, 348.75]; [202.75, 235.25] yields 0.64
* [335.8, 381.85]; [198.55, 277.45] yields 0.90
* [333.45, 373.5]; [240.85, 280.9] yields 0.90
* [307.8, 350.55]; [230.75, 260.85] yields 0.74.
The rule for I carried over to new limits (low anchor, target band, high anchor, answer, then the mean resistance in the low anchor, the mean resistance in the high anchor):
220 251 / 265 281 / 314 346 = -0.07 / 2.02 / 1.3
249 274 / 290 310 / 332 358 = -0.22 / 1.65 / 1.42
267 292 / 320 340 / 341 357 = 0.39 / 1.91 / 1.61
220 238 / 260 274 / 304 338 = 0.13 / 2.01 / 1.46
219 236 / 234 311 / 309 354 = -0.06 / 2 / 1.43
